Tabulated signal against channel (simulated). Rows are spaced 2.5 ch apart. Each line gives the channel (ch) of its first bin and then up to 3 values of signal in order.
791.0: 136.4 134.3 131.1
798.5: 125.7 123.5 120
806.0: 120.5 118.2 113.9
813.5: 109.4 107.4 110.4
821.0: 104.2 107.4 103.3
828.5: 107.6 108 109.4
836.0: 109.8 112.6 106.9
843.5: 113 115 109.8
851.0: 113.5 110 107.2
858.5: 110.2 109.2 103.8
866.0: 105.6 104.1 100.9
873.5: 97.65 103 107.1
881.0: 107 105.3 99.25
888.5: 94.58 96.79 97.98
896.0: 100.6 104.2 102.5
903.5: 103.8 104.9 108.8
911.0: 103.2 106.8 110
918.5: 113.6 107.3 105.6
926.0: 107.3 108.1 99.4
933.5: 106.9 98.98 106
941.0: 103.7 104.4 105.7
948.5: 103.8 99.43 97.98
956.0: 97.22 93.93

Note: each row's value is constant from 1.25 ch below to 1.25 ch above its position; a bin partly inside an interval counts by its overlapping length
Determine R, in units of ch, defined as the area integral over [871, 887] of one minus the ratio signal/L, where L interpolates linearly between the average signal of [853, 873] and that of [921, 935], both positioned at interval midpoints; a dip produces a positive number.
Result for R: 0.4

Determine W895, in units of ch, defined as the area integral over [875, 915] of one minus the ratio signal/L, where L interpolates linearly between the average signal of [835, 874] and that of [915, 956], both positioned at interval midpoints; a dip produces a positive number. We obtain 1.3 ch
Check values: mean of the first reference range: 108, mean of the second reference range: 105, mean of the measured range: 103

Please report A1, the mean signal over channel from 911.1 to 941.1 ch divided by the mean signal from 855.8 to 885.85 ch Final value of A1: 1.01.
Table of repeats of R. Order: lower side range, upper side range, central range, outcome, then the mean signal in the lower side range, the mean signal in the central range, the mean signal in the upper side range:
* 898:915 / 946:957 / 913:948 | -1.2 ch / 105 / 106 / 100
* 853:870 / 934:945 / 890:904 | 0.6 ch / 107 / 101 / 104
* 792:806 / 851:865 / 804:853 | 2.8 ch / 127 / 111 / 109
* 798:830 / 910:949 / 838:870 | 0.4 ch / 113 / 109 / 106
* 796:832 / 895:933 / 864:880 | 0.9 ch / 113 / 103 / 106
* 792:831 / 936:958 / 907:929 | -0.6 ch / 116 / 108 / 102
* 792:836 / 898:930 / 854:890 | 2.0 ch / 115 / 104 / 107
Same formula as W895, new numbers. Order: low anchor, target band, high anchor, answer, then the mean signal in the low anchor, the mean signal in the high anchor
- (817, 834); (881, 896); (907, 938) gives 1.0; 107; 106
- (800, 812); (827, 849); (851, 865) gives 0.5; 119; 109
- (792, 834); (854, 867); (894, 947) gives 0.4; 115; 105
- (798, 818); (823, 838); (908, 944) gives 0.9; 117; 106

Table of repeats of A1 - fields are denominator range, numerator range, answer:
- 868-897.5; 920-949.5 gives 1.04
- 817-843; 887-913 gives 0.94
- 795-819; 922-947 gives 0.89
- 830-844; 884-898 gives 0.90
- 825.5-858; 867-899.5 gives 0.92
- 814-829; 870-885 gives 0.97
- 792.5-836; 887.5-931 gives 0.91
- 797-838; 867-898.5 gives 0.90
